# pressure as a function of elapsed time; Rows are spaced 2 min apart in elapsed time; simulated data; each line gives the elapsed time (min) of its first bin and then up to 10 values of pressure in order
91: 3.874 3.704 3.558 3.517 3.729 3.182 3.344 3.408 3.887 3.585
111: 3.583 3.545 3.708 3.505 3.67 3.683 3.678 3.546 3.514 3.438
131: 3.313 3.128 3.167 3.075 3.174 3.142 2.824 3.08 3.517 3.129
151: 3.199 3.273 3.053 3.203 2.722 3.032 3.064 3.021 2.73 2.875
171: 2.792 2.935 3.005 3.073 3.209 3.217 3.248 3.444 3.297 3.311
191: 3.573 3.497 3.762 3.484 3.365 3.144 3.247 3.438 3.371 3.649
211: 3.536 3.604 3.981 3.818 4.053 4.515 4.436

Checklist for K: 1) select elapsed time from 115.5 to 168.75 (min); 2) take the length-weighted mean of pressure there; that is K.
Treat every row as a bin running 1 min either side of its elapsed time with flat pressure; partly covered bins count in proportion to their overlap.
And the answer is 3.23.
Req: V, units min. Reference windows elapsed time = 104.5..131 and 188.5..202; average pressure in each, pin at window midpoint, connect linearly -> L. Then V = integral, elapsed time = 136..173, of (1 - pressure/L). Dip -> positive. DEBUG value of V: 5.0 min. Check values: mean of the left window 3.59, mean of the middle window 3.05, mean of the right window 3.45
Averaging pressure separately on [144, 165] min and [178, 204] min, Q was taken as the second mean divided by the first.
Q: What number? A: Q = 1.1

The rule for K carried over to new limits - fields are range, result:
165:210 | 3.25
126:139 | 3.26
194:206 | 3.41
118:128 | 3.62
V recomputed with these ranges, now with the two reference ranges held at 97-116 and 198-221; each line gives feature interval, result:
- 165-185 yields 3.10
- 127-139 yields 1.08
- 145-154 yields 0.80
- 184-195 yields 0.43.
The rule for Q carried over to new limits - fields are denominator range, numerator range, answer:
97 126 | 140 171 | 0.85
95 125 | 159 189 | 0.86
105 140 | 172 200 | 0.95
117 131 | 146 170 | 0.86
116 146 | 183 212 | 1.03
